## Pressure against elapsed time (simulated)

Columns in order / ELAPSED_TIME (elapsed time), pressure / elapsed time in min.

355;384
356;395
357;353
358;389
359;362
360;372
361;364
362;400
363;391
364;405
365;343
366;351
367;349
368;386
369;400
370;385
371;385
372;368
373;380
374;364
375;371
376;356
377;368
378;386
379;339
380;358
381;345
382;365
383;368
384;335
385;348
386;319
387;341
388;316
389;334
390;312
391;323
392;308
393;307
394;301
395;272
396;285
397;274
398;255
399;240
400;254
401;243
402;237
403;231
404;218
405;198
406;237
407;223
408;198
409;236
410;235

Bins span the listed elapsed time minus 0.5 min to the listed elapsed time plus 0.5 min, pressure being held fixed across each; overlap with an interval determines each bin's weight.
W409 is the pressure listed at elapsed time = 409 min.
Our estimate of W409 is 236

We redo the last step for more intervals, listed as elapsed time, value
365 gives 343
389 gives 334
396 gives 285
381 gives 345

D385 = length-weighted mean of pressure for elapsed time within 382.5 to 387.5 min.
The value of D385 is 342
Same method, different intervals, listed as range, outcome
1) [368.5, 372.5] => 384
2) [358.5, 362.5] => 374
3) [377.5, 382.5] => 359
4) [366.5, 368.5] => 368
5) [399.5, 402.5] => 245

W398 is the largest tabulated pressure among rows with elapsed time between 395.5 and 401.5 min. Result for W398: 285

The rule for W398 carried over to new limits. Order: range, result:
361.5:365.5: 405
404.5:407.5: 237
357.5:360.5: 389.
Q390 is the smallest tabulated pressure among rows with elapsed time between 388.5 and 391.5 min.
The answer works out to 312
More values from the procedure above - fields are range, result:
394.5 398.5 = 255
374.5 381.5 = 339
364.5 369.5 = 343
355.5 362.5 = 353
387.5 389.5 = 316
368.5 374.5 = 364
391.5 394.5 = 301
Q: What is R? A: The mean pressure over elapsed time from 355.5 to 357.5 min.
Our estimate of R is 374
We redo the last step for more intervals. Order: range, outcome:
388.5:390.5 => 323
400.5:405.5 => 225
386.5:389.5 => 330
